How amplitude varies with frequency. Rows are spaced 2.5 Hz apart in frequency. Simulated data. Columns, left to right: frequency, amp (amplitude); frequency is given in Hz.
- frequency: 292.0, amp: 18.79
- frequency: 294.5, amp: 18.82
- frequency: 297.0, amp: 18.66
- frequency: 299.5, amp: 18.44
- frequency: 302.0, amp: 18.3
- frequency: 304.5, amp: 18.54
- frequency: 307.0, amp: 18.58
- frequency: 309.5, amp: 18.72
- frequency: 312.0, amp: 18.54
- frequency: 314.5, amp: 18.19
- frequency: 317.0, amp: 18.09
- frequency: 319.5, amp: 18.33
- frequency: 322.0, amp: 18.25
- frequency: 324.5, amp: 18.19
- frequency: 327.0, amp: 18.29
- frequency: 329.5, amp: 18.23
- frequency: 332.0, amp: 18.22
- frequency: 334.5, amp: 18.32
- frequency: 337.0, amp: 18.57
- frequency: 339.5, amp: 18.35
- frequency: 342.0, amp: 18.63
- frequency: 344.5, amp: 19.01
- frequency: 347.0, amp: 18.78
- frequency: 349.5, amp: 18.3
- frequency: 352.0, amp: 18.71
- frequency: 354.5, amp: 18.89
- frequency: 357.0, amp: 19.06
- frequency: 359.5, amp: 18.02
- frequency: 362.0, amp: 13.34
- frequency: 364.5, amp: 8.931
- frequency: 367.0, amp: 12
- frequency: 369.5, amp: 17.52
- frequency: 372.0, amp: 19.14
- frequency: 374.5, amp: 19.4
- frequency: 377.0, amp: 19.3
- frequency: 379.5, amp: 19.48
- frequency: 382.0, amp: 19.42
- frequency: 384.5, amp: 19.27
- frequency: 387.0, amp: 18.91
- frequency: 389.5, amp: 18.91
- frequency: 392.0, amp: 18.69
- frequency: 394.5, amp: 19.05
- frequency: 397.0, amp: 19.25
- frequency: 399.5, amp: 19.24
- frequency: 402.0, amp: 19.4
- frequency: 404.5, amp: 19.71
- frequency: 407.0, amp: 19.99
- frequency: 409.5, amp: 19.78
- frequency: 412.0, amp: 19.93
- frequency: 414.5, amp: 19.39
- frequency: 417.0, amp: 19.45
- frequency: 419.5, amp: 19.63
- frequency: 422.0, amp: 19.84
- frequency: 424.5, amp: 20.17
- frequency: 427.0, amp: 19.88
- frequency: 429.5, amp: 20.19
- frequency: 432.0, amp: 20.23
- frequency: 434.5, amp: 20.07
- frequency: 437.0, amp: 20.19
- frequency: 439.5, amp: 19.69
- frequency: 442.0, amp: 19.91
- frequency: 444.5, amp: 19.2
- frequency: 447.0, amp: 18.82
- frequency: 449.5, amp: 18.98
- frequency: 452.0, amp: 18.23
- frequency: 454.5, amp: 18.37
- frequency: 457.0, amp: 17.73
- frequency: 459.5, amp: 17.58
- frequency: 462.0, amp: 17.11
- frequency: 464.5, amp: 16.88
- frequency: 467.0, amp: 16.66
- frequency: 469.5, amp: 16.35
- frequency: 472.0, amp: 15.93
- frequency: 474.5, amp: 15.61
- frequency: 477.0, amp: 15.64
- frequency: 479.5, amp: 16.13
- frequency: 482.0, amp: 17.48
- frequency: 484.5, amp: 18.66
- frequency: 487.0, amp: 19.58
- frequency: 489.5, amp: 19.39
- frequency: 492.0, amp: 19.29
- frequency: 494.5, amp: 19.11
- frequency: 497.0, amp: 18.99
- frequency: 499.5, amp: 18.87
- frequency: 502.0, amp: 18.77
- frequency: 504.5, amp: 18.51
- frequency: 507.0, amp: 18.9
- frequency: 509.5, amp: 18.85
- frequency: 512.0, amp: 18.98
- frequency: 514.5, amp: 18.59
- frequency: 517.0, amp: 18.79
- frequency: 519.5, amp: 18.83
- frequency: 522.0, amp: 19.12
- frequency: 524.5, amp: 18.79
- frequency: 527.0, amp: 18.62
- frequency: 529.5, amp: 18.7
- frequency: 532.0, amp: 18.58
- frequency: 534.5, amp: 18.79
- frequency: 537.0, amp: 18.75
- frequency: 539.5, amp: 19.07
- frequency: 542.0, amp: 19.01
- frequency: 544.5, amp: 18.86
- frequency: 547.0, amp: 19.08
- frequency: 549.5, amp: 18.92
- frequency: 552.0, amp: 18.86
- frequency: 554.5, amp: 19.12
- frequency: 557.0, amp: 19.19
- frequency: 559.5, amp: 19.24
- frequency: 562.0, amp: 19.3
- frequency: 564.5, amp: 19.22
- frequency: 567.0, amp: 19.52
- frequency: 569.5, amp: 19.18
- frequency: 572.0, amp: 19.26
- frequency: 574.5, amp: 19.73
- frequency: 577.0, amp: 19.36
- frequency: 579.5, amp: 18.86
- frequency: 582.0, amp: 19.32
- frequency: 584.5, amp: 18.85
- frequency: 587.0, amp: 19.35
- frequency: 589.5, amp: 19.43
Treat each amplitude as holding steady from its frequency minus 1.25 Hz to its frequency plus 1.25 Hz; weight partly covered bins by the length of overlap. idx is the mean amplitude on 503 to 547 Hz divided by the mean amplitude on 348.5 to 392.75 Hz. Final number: 1.07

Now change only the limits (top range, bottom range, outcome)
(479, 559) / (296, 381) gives 1.05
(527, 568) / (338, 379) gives 1.09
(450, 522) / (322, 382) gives 1.02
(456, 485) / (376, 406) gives 0.87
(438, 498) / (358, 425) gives 0.98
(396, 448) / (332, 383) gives 1.12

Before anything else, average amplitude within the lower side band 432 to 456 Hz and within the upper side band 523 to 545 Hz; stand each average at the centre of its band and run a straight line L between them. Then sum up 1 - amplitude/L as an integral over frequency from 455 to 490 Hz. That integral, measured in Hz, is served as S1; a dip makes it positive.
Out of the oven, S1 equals 3.60 Hz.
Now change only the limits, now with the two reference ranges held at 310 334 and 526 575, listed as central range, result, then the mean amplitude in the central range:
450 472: 1.6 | 17.3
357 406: 1.6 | 17.9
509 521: 0.1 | 18.8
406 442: -2.5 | 19.9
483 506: -0.2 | 19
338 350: -0.2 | 18.6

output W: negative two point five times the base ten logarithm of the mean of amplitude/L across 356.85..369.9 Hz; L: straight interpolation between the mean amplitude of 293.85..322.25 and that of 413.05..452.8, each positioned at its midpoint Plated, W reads 0.31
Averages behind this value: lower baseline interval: 18.5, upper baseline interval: 19.6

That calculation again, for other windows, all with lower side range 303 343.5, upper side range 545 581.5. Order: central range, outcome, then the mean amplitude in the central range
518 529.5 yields 0.014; 18.8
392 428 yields -0.052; 19.6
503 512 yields 0.013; 18.8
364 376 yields 0.168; 15.9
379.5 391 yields -0.032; 19.2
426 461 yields -0.023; 19.2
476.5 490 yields 0.064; 17.8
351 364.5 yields 0.106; 16.8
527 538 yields 0.023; 18.7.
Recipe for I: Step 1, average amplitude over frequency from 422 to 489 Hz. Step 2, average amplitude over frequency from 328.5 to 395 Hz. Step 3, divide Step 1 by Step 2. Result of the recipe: 1.02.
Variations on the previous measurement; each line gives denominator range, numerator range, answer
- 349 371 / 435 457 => 1.19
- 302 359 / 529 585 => 1.03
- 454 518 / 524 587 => 1.06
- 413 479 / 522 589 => 1.03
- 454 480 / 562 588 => 1.15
